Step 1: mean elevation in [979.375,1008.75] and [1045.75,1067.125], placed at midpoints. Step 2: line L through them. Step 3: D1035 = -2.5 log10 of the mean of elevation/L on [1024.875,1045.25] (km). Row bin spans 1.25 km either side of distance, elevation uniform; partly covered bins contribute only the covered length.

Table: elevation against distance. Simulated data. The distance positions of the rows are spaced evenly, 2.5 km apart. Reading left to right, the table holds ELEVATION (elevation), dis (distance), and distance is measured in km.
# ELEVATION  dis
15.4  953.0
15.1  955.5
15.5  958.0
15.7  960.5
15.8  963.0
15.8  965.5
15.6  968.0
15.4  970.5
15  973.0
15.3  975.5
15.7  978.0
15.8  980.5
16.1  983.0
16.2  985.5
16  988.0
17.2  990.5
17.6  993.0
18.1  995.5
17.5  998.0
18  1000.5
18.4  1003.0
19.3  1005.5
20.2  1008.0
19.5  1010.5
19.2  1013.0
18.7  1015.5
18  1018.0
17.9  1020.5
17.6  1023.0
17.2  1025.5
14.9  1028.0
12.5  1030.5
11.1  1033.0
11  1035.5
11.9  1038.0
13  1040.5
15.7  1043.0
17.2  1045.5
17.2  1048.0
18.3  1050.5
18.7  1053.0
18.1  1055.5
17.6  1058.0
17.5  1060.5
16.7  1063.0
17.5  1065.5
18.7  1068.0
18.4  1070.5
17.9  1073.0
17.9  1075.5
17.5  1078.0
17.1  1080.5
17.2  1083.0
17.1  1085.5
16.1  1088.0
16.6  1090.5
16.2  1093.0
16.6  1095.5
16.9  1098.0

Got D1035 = 0.291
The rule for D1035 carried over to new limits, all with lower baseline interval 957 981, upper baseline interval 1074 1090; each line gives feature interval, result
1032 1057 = 0.091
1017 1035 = 0.066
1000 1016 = -0.186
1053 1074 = -0.061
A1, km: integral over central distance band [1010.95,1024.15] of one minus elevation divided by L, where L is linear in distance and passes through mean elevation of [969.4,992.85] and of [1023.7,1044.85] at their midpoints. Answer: -3.7 km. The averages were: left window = 15.9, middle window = 18.4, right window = 13.6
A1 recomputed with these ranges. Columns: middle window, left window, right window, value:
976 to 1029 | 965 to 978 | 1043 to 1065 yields -4.3 km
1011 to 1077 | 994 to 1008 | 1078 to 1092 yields 3.8 km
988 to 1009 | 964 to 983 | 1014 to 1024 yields -1.4 km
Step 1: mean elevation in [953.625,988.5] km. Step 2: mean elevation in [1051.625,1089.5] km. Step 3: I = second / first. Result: 1.13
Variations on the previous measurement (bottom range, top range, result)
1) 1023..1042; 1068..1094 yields 1.29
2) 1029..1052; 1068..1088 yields 1.23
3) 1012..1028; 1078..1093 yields 0.94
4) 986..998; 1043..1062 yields 1.03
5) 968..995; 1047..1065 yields 1.10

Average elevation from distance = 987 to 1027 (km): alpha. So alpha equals 18.1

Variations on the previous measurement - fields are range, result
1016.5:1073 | 16.3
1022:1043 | 13.7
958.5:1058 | 16.5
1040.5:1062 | 17.3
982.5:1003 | 17.2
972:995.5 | 16.2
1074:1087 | 17.3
